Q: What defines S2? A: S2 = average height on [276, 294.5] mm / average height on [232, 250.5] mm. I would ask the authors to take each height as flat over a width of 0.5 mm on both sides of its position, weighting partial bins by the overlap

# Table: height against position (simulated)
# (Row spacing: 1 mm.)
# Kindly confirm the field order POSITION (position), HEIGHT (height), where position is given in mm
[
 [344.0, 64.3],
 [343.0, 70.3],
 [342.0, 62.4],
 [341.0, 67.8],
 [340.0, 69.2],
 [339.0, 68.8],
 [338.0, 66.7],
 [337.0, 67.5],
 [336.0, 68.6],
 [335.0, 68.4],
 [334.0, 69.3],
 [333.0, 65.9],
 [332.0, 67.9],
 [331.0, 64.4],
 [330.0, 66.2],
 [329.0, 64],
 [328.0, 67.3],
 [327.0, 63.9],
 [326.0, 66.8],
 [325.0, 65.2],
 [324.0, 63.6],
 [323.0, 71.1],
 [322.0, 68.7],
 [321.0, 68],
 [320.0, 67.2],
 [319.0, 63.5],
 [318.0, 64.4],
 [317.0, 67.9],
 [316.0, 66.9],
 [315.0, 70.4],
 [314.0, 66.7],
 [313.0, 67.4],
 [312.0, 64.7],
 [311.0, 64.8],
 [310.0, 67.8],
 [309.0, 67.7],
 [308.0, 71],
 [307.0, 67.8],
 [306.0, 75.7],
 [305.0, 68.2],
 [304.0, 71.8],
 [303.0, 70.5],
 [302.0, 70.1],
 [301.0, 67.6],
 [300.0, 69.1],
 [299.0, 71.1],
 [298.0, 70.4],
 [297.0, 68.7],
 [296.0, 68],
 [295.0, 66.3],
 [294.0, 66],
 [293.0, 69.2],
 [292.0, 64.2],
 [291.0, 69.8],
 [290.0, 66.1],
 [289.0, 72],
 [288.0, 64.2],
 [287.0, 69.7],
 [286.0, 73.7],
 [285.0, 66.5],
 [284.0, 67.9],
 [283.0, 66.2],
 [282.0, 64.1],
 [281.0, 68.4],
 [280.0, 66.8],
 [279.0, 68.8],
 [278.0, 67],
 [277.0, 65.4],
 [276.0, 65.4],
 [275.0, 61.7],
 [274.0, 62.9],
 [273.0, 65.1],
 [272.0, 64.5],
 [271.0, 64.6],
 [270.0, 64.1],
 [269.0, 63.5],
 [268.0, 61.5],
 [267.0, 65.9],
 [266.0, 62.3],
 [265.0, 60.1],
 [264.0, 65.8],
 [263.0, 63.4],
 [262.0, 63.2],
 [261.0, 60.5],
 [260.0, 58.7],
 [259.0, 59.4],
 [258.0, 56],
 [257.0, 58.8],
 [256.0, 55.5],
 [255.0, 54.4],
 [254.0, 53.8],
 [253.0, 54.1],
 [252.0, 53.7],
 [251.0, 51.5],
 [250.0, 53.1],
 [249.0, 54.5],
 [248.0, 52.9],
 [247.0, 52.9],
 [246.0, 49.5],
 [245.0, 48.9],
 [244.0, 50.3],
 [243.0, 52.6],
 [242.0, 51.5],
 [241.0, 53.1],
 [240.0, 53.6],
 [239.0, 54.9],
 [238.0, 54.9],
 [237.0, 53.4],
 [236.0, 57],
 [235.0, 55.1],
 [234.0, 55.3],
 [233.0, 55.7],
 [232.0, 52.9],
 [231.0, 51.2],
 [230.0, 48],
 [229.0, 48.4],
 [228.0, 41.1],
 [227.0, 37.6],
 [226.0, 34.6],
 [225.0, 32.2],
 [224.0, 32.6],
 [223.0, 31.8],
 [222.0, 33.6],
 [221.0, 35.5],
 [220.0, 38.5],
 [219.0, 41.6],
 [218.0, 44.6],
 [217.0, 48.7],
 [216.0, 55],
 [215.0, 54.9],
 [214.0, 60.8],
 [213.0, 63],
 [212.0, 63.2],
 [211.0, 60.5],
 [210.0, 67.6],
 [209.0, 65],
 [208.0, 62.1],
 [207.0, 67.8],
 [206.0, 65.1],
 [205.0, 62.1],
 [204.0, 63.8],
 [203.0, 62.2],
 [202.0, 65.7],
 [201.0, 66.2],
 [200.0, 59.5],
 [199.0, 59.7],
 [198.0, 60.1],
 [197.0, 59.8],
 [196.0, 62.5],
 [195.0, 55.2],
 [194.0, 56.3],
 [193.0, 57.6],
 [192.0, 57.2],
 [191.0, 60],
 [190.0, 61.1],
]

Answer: 1.27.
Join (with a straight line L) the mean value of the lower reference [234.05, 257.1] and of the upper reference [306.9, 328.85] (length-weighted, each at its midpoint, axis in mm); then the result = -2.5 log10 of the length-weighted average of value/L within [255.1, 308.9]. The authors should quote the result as -0.10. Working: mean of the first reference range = 53.4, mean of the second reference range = 66.9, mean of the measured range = 65.9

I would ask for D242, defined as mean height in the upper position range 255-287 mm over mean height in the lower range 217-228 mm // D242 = 1.72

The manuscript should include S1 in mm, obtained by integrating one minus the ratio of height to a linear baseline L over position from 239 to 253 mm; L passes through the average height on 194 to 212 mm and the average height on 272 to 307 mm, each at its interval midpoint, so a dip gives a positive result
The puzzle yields 2.8 mm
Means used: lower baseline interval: 62.5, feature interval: 52.3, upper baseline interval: 67.8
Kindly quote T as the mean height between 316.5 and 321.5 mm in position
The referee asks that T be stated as 66.2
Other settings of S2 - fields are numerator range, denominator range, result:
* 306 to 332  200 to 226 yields 1.25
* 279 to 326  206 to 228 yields 1.38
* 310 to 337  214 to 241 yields 1.43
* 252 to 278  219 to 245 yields 1.31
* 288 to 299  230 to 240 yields 1.26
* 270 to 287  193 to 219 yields 1.10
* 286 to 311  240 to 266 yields 1.24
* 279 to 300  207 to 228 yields 1.40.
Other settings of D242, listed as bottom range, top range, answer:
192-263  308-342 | 1.24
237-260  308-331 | 1.24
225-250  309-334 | 1.32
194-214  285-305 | 1.10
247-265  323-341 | 1.17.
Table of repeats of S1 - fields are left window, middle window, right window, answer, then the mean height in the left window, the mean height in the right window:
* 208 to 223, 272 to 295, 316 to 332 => -2.2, 52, 66.2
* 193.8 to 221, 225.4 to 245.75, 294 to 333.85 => 3.5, 58.5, 67.7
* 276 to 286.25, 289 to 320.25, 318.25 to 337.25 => -0.6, 67.2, 66.7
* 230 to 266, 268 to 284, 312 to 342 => -1.6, 55.2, 66.9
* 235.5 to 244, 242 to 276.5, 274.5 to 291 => 0.9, 53.7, 67.2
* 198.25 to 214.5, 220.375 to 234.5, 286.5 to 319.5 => 4.9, 63.3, 68.2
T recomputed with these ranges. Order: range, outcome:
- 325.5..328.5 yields 66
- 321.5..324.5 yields 67.8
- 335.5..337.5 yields 68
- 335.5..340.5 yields 68.2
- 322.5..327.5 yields 66.1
